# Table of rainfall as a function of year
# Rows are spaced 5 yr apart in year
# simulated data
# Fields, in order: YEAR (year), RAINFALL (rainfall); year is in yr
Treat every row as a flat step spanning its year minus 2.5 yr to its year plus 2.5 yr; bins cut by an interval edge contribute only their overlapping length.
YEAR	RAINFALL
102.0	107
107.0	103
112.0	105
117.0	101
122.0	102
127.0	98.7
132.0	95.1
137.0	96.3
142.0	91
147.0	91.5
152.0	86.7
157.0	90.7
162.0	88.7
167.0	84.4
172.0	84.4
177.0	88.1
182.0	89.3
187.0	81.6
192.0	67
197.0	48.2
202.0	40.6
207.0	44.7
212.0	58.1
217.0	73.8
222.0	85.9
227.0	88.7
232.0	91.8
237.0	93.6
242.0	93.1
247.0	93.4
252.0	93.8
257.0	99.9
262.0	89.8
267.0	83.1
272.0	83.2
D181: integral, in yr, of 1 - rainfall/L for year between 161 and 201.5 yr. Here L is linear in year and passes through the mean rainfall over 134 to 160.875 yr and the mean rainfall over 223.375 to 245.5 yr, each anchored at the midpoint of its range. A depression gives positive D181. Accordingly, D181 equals 6.5 yr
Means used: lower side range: 91.2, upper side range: 91.6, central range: 76.7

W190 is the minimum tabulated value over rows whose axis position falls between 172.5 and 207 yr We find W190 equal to 40.6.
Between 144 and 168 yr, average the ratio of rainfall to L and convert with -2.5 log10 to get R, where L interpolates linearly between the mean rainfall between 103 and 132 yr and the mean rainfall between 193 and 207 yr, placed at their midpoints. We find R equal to -0.17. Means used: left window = 102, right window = 46.9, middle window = 88.7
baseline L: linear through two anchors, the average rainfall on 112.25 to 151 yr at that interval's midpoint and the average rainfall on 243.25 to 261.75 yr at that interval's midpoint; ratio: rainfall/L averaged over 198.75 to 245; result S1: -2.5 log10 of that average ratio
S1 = 0.270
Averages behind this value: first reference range 96.6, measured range 74.3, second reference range 94.8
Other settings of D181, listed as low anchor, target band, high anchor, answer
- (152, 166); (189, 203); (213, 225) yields 4.7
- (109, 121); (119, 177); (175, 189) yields 1.9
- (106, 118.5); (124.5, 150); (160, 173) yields 0.2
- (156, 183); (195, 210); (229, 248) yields 7.5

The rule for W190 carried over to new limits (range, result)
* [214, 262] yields 73.8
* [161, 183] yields 84.4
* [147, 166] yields 86.7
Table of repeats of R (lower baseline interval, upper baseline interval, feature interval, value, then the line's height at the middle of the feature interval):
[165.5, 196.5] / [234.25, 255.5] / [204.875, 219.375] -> 0.42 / 86.8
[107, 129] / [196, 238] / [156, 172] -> 0.00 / 86.8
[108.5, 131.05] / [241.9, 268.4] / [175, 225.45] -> 0.38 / 96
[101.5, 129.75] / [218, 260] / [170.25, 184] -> 0.12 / 97.1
